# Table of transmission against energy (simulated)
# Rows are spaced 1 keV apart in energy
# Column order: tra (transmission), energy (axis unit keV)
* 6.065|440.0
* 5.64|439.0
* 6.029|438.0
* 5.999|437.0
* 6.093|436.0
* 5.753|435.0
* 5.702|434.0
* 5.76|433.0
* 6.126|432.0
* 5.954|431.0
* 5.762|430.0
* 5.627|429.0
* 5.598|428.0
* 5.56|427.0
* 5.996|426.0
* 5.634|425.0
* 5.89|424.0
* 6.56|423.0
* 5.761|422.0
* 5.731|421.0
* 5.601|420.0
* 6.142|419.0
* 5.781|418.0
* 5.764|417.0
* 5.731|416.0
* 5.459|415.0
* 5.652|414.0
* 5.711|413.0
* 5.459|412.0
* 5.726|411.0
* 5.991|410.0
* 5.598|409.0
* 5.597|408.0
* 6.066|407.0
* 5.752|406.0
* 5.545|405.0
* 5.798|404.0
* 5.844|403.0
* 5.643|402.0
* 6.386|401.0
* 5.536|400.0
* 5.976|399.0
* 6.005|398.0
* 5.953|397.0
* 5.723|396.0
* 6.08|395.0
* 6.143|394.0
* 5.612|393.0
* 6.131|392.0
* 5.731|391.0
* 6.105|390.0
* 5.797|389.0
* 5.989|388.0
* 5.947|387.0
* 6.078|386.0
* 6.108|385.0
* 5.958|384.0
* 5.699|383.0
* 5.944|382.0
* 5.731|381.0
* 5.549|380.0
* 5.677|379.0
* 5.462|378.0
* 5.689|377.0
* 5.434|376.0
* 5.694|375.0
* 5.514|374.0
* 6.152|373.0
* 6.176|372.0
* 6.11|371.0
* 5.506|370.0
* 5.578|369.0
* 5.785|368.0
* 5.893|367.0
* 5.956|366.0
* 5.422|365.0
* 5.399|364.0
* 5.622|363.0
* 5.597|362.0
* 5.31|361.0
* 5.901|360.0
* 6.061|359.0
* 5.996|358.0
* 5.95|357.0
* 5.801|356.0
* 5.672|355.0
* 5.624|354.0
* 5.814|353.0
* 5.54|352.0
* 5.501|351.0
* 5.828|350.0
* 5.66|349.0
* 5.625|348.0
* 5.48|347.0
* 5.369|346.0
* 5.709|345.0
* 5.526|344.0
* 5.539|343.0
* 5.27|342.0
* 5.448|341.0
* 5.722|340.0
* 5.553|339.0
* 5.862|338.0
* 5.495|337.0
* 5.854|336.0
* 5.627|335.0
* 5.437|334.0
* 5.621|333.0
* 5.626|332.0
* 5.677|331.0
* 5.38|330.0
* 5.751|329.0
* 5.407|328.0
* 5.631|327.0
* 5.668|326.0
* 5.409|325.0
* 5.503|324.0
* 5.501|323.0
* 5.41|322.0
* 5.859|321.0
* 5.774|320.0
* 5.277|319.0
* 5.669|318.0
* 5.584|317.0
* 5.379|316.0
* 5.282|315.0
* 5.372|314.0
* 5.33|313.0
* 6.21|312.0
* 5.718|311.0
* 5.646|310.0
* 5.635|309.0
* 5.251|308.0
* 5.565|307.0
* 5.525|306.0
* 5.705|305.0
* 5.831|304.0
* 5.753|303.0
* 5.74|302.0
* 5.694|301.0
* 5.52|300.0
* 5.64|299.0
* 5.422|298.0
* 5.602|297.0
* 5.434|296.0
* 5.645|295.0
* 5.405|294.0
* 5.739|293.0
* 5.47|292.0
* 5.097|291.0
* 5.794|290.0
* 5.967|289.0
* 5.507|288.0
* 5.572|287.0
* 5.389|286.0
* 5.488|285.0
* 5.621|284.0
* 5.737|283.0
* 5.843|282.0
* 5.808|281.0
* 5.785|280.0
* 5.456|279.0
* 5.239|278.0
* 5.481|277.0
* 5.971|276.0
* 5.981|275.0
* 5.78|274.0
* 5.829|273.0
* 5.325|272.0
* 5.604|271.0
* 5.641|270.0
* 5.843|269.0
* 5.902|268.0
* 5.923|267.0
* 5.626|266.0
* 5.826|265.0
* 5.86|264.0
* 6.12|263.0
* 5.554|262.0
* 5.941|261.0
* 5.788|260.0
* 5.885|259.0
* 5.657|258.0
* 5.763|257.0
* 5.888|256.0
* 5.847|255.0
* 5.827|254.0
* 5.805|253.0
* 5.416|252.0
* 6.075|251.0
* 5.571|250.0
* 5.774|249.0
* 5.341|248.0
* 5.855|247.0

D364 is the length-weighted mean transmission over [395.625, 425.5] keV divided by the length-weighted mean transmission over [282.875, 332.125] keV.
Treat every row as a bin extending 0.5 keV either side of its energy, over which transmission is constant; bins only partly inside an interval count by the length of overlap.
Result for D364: 1.04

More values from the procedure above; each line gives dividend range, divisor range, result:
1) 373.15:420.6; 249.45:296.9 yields 1.02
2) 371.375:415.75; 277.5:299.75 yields 1.04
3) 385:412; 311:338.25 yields 1.05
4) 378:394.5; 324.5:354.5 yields 1.05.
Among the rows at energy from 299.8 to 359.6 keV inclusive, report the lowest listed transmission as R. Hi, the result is 5.251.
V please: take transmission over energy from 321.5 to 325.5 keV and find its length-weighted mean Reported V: 5.46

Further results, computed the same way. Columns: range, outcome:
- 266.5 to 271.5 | 5.78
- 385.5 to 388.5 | 6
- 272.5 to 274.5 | 5.8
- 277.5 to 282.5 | 5.63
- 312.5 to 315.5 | 5.33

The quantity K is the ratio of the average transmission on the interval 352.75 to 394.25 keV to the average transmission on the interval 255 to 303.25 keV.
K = 1.02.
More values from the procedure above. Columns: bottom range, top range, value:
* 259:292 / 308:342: 0.98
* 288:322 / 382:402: 1.06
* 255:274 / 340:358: 0.97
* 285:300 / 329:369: 1.02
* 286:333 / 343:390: 1.03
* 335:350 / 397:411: 1.04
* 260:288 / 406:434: 1.01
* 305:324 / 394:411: 1.05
